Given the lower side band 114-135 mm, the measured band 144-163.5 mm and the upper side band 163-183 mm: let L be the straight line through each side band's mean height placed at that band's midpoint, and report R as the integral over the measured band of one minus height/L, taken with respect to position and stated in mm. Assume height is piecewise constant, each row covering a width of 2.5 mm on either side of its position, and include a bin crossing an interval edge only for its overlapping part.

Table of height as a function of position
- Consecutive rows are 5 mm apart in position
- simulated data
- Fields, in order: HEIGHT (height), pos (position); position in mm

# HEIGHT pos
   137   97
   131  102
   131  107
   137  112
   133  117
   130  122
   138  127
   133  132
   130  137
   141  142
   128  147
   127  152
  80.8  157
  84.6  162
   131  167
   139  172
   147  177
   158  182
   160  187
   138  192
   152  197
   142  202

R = 4.2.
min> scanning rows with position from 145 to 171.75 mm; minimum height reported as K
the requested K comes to 80.8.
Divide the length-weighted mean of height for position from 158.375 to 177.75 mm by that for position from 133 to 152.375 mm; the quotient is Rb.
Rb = 0.91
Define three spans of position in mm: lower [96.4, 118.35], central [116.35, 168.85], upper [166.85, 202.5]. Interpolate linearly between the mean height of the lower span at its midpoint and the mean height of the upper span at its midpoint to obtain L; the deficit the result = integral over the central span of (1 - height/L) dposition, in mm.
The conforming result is 6.2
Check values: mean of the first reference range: 134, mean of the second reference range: 147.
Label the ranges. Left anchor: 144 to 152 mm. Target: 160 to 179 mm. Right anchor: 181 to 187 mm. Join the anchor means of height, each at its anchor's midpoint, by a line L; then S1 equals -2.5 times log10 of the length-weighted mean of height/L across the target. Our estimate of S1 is 0.17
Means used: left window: 128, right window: 159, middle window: 126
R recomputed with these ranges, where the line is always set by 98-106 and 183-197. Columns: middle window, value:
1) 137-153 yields 1.0 mm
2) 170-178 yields 0.3 mm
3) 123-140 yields 0.6 mm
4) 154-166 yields 4.5 mm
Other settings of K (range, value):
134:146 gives 130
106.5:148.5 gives 128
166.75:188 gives 131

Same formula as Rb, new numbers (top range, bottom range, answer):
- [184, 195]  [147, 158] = 1.33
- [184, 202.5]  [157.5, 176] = 1.28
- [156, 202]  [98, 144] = 1.01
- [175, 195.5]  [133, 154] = 1.15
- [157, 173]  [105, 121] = 0.83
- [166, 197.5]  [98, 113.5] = 1.10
